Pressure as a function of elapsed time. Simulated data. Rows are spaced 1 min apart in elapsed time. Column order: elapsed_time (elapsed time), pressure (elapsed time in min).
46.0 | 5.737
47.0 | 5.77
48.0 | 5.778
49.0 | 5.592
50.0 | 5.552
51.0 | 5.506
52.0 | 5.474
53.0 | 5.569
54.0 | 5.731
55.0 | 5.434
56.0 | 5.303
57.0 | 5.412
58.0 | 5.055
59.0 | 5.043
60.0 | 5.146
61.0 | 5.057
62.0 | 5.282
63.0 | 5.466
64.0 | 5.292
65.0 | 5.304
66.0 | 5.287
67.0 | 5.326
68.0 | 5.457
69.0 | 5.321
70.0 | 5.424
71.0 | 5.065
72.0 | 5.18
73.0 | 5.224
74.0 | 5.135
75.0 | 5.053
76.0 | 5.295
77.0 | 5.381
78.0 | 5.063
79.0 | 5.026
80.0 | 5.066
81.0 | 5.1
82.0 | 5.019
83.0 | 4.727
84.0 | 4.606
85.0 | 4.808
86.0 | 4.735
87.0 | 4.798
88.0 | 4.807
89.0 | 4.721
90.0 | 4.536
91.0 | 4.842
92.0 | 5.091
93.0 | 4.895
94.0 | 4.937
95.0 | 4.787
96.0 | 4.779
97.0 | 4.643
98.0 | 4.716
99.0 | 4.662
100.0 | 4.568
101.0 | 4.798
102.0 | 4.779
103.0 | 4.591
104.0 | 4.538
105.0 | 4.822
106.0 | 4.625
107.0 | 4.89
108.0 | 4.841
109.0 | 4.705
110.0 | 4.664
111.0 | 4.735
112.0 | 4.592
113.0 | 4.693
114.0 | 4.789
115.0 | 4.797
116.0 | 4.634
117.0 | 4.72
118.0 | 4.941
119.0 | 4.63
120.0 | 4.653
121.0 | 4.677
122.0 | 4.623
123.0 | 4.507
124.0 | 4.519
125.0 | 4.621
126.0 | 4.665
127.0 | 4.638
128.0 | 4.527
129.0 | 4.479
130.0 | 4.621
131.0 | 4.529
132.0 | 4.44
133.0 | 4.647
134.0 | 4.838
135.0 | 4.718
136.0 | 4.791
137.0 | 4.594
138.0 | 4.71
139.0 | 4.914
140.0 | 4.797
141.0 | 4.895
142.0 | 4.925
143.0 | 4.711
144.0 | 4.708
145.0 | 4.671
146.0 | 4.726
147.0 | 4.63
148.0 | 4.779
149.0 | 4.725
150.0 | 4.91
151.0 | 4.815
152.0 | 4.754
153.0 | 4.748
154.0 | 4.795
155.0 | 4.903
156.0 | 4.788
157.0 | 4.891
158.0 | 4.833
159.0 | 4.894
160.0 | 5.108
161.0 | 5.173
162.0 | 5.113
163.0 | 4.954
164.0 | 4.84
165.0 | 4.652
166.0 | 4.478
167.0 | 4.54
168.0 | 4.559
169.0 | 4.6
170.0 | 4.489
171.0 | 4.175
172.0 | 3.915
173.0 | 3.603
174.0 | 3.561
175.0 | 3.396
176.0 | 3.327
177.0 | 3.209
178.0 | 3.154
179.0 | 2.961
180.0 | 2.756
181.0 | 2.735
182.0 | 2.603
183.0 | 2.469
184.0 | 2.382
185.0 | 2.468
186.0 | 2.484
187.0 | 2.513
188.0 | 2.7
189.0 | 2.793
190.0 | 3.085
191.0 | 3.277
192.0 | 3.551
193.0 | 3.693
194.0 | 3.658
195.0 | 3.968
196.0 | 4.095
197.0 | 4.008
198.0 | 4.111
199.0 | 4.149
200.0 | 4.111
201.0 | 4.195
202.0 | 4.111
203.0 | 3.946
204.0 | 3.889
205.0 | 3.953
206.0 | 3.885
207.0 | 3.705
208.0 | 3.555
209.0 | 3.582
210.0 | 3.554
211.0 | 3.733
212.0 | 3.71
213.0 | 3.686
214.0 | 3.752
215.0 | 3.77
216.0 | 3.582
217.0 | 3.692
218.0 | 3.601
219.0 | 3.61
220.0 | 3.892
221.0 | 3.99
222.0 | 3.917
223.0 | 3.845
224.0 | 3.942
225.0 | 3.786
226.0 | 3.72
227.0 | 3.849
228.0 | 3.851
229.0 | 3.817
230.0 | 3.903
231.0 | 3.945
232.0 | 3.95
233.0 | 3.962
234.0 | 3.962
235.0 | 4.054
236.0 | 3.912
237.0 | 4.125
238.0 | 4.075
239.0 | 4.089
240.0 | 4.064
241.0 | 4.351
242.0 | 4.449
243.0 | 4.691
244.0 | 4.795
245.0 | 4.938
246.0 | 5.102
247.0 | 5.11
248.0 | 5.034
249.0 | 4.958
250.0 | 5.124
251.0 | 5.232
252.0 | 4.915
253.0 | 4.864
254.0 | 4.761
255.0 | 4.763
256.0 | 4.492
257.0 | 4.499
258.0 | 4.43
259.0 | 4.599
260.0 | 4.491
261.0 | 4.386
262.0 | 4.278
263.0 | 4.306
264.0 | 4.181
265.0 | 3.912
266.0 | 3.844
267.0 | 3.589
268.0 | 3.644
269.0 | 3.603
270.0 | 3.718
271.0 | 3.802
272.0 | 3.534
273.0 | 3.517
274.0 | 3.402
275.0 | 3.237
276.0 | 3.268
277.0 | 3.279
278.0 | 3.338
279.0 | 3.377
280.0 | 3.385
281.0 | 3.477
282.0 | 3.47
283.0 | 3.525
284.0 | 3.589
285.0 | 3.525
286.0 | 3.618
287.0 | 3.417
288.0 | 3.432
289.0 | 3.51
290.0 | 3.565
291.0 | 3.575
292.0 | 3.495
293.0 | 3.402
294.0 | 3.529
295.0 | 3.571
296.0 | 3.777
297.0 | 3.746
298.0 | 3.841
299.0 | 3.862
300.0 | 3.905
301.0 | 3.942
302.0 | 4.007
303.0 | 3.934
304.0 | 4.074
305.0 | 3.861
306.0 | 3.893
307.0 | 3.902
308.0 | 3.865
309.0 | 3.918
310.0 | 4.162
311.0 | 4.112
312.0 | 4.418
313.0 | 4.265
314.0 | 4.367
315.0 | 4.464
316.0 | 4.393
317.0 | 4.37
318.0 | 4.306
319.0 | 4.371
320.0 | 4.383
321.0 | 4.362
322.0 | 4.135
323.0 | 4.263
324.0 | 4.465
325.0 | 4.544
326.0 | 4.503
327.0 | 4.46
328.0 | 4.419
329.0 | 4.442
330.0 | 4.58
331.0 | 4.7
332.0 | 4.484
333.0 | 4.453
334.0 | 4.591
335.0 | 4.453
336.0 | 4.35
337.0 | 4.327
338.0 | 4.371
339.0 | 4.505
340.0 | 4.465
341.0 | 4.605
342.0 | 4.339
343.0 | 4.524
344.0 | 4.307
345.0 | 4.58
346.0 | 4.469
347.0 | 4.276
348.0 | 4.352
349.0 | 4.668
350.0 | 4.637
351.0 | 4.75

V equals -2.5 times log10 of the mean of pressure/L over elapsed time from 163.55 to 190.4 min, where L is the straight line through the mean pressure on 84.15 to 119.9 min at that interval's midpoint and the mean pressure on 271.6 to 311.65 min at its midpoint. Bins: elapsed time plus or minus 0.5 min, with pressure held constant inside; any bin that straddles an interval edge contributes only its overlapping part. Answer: 0.25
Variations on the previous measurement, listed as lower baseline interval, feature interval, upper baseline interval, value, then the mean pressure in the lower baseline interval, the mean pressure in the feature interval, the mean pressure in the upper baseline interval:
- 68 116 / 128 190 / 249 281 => 0.09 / 4.87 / 4.2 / 4.06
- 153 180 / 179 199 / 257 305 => 0.31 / 4.32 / 3.15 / 3.73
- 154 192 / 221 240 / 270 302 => -0.07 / 3.8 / 3.93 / 3.56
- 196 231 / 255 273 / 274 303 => -0.12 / 3.84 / 4.08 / 3.56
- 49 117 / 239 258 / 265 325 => -0.17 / 5.01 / 4.76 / 3.81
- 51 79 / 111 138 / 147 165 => 0.08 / 5.29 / 4.65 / 4.87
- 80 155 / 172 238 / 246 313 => 0.20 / 4.73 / 3.59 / 3.96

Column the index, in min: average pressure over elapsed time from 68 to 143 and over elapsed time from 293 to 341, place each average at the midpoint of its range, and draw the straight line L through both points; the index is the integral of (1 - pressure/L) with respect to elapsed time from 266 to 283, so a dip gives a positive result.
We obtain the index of 3.3 min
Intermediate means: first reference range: 4.8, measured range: 3.49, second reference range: 4.21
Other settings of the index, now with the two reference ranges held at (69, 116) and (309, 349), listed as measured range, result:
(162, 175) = 1.0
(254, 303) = 7.9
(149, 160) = -0.2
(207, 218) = 2.3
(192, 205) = 1.9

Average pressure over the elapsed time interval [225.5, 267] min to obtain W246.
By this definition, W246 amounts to 4.38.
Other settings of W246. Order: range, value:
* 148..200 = 3.94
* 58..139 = 4.85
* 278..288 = 3.48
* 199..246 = 3.96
